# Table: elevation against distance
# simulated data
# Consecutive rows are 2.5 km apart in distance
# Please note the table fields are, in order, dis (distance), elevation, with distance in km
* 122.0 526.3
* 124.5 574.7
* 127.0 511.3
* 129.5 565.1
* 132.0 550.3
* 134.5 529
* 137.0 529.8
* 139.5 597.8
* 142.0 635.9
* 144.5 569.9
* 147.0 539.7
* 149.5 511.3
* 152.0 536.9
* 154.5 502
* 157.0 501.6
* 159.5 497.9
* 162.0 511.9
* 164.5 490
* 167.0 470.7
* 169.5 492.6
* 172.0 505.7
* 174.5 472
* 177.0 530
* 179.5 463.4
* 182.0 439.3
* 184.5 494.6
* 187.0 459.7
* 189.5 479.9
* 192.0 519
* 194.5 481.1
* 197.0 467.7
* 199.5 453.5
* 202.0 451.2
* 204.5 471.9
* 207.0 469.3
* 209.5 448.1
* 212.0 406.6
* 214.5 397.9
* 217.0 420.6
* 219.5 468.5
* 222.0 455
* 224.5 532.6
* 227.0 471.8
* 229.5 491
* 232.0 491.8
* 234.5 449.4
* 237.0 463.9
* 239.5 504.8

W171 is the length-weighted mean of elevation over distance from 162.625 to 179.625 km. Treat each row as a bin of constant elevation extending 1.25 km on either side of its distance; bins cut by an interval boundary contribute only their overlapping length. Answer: 492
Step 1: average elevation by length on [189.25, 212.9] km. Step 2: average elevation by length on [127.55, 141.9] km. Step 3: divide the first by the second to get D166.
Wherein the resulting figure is 0.83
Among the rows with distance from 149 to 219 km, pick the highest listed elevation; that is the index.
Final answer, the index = 536.9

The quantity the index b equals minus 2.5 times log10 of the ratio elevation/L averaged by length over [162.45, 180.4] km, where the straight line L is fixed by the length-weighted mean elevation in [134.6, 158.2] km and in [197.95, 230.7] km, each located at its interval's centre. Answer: 0.05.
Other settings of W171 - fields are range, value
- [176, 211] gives 473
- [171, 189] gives 480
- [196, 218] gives 443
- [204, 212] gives 453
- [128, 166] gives 537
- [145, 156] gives 525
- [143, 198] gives 498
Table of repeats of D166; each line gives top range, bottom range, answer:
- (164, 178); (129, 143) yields 0.87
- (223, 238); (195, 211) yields 1.05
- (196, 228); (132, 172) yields 0.86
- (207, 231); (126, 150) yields 0.82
